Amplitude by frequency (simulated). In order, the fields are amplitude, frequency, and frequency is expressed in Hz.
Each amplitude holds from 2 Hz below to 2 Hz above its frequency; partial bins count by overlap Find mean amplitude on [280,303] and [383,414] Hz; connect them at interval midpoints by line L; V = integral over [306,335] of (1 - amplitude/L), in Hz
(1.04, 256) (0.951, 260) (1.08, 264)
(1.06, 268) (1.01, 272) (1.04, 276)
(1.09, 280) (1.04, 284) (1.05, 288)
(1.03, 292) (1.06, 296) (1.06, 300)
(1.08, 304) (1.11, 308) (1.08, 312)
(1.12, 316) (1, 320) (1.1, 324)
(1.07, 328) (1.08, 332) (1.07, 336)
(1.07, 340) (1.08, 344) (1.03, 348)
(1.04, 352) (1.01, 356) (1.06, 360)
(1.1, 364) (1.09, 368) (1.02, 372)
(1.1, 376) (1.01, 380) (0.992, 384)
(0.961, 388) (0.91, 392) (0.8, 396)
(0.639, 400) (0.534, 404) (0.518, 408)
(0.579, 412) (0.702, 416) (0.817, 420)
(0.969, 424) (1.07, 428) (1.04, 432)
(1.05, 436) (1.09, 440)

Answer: -3.4 Hz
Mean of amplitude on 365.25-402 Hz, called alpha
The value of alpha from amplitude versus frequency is 0.95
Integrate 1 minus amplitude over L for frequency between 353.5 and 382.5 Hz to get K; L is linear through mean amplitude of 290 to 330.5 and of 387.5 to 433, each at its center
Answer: -4.80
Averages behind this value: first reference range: 1.07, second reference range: 0.784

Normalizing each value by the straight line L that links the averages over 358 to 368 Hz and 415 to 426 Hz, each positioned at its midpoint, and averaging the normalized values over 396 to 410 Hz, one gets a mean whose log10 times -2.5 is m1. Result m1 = 0.47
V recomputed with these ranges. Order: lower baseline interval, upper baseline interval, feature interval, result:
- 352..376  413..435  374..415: 7.76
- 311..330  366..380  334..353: 0.17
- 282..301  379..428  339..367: -4.61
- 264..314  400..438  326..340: -1.46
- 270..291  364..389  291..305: -0.19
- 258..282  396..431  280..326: -4.66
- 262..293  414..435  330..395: -3.75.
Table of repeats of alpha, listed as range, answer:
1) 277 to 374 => 1.06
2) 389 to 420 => 0.688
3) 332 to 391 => 1.04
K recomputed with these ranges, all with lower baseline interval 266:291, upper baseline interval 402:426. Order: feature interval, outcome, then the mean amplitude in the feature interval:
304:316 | -1.7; 1.1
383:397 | -3.1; 0.919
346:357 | -2.3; 1.03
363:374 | -3.5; 1.07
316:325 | -1.2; 1.06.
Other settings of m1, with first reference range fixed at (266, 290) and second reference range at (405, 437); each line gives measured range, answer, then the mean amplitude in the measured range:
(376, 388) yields -0.14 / 1.01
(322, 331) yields -0.12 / 1.08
